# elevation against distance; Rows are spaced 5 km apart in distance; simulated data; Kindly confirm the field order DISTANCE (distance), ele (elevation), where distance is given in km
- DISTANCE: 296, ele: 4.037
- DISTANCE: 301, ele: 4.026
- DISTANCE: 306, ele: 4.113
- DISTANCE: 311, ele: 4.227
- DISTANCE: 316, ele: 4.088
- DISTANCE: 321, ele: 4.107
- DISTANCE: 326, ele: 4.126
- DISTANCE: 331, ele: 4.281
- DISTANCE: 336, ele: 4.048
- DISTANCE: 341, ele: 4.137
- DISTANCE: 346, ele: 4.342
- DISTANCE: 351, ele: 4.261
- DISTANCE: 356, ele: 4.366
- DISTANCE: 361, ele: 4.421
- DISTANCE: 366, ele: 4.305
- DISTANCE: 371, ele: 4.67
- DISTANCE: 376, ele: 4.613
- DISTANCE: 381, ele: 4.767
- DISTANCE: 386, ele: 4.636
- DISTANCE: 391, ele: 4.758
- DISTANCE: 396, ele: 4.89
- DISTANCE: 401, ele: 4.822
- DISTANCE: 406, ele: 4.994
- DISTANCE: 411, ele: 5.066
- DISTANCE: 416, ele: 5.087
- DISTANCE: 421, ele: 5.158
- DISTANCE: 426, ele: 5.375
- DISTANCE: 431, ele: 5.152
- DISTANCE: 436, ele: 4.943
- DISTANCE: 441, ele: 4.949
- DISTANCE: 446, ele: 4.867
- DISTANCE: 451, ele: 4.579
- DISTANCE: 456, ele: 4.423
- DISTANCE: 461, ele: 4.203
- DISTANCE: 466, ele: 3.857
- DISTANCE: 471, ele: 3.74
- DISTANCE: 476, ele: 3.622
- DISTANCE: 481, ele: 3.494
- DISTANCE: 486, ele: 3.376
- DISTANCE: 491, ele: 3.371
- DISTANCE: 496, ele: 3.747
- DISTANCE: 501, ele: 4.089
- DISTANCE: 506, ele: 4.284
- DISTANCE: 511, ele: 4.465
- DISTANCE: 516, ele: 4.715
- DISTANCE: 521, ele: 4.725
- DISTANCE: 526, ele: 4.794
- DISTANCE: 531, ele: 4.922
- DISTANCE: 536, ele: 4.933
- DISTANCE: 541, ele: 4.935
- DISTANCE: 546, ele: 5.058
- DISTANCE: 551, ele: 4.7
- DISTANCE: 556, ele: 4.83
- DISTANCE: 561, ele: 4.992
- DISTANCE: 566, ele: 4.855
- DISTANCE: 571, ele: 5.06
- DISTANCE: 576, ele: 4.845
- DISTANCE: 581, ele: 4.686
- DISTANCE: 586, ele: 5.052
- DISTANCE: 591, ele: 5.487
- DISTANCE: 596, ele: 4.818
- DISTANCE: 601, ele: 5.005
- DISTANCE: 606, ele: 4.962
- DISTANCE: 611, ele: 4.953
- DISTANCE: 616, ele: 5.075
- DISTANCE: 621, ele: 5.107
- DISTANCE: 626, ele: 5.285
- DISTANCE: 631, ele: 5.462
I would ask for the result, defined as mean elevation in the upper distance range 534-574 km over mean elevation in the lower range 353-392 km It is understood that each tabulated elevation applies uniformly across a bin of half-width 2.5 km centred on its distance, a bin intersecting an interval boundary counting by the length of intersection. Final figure 1.1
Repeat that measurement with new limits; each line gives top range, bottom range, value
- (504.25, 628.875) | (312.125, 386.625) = 1.13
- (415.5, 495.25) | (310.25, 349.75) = 1.04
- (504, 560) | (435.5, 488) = 1.15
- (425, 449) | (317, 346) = 1.21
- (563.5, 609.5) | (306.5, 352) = 1.19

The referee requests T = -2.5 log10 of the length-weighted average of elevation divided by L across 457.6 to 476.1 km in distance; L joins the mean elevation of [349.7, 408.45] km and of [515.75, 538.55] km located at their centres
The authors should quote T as 0.21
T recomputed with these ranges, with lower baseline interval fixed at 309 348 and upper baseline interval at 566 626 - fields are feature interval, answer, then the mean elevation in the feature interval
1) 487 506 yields 0.24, 3.78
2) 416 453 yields -0.12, 5.01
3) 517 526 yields 0.01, 4.74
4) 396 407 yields -0.12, 4.89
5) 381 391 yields -0.08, 4.7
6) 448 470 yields 0.08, 4.24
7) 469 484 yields 0.27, 3.61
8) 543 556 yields 0.00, 4.87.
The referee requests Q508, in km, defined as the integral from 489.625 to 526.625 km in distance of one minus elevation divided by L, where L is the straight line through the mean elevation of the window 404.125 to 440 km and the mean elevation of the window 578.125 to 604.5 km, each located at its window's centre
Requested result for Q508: 5.7 km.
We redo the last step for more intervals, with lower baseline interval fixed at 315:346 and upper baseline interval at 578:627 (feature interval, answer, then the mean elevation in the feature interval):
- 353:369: -0.5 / 4.37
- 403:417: -2.0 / 5.04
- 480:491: 2.9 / 3.41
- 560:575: -0.1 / 4.95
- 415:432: -2.9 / 5.21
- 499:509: 1.1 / 4.21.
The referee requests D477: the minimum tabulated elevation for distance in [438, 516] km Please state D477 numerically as 3.371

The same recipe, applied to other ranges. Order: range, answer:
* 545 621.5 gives 4.686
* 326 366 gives 4.048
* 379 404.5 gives 4.636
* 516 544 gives 4.715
